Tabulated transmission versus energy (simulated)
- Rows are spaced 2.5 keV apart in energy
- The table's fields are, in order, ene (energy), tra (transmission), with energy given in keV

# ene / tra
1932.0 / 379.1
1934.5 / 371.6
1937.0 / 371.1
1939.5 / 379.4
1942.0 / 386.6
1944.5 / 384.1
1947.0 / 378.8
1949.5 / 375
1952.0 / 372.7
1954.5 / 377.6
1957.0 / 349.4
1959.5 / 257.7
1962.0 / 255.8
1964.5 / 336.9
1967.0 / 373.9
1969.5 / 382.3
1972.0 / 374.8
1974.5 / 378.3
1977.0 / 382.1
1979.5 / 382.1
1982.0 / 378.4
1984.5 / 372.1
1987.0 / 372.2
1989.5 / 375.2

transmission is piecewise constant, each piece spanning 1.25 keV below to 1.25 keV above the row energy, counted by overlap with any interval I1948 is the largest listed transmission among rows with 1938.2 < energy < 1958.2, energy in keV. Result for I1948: 386.6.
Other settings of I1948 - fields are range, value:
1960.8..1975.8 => 382.3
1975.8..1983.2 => 382.1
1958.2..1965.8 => 336.9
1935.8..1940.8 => 379.4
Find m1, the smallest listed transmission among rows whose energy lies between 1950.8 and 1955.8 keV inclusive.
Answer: 372.7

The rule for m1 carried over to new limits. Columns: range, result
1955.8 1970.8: 255.8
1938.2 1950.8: 375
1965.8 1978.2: 373.9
